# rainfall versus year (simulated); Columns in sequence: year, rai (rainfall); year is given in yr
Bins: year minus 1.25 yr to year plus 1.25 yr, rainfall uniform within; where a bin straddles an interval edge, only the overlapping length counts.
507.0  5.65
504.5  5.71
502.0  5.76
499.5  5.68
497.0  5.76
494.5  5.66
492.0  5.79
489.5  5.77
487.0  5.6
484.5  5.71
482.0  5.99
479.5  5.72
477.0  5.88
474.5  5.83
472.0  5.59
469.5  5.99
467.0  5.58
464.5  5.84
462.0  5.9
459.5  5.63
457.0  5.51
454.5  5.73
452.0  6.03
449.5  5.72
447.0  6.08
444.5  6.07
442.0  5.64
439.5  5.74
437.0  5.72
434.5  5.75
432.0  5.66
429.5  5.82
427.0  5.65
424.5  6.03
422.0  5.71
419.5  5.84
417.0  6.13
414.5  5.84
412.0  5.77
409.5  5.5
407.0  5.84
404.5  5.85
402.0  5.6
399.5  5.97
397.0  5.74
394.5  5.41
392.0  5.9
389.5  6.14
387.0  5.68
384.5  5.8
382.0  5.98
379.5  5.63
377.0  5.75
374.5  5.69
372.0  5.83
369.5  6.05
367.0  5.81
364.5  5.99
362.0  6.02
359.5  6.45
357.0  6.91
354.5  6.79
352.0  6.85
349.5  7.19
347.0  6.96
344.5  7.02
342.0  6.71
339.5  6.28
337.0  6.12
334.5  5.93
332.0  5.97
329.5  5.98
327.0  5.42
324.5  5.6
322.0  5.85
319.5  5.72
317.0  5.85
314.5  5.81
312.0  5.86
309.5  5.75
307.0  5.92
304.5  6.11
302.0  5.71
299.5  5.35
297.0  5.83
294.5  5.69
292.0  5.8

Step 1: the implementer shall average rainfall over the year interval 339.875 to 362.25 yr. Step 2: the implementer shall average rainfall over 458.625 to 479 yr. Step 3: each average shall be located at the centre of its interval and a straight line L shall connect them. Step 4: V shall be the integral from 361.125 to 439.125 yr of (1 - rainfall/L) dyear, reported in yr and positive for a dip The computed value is 6.8 yr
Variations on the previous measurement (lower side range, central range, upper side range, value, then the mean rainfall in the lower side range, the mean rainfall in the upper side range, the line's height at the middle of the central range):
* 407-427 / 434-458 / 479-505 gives -0.1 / 5.82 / 5.74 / 5.79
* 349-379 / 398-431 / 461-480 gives 1.2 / 6.24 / 5.79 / 6.03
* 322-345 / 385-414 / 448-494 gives 0.8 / 6.07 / 5.77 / 5.92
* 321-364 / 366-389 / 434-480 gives 1.4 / 6.35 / 5.79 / 6.18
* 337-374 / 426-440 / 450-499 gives 0.7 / 6.46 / 5.76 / 6.01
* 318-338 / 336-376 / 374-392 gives -4.1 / 5.82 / 5.82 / 5.82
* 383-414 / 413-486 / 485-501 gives -0.8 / 5.77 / 5.71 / 5.74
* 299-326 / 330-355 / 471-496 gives -3.4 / 5.78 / 5.76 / 5.78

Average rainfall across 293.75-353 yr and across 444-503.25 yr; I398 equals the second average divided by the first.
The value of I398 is 0.95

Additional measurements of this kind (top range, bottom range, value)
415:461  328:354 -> 0.89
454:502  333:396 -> 0.93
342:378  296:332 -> 1.11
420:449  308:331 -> 1.01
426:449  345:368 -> 0.88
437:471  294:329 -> 1.01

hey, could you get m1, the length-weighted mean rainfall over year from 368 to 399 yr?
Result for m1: 5.8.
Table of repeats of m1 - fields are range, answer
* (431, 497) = 5.77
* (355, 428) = 5.89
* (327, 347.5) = 6.29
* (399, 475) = 5.79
